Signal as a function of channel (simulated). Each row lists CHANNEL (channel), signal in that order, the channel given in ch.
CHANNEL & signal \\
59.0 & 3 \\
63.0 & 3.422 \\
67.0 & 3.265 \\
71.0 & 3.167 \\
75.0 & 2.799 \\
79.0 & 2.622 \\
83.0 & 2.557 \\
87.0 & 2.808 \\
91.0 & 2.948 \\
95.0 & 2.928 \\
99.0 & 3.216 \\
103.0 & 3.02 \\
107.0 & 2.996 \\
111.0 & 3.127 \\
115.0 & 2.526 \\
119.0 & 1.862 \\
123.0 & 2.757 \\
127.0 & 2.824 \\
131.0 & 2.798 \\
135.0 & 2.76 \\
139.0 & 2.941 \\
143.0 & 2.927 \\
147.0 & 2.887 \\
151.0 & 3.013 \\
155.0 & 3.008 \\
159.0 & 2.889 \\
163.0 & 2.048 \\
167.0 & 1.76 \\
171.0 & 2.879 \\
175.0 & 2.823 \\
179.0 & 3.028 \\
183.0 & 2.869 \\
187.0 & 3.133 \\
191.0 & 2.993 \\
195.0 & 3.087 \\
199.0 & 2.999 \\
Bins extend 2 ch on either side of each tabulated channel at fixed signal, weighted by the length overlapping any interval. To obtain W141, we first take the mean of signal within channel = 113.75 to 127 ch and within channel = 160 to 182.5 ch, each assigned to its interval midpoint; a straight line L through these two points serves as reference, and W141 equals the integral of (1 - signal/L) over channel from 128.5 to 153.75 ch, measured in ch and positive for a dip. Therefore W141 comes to -4.12 ch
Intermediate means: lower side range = 2.44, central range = 2.89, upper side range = 2.55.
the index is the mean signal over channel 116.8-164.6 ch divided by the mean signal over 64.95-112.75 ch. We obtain 0.92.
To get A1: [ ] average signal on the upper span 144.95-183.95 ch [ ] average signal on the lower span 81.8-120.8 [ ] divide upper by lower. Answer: 0.97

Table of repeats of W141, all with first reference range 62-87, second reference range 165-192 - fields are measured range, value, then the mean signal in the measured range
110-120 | 1.3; 2.51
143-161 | -0.8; 2.95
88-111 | -1.0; 3.02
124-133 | 0.2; 2.8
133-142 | -0.1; 2.86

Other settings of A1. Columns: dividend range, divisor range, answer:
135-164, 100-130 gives 1.03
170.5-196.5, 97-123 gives 1.07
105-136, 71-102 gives 0.94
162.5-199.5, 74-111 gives 0.96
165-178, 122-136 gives 0.91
